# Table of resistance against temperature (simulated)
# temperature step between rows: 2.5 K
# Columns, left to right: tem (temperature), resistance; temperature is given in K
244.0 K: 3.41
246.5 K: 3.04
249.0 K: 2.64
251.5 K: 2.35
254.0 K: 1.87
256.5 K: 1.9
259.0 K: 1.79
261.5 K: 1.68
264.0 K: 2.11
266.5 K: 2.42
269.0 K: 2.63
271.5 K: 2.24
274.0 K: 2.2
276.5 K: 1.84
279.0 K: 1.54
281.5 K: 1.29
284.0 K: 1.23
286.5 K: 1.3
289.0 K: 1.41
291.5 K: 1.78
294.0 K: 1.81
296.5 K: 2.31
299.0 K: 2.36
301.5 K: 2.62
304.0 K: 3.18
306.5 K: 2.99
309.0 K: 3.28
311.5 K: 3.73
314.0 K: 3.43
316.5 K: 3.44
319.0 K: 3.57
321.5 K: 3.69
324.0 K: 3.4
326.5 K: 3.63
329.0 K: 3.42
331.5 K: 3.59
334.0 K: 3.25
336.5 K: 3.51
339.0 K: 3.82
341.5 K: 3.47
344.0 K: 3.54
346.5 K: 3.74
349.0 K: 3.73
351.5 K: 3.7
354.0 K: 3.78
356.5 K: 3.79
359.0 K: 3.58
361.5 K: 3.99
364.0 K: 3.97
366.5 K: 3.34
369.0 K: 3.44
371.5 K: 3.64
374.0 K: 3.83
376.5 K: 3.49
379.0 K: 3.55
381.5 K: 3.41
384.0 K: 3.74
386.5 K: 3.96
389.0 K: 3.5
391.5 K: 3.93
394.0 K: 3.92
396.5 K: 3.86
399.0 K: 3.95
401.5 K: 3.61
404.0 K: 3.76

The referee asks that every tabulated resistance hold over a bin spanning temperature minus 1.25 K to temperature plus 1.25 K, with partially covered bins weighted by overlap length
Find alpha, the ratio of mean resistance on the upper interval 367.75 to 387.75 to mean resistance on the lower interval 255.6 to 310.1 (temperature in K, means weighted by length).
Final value 1.7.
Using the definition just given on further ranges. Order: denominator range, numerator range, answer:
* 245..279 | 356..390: 1.67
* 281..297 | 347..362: 2.39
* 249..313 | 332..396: 1.69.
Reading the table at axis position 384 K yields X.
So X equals 3.74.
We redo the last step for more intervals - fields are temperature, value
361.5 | 3.99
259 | 1.79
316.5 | 3.44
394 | 3.92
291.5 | 1.78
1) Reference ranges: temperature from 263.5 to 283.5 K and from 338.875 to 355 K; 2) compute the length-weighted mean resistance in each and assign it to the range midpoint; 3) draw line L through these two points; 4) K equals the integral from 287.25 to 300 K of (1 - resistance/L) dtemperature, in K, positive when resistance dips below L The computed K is 2.94 K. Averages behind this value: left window 2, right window 3.67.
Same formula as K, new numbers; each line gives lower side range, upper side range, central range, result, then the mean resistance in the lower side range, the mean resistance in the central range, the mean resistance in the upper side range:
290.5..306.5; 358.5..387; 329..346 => -2.6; 2.4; 3.53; 3.66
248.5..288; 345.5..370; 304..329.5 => -4.9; 1.92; 3.45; 3.71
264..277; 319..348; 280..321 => 6.3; 2.28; 2.5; 3.55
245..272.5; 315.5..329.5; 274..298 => 9.9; 2.25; 1.65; 3.53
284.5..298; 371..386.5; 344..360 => -3.5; 1.71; 3.71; 3.64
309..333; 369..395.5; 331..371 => -0.4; 3.53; 3.64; 3.69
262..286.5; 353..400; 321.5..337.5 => -3.4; 1.9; 3.48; 3.72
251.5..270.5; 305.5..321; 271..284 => 3.9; 2.08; 1.74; 3.43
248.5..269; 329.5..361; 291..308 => 2.2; 2.11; 2.48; 3.63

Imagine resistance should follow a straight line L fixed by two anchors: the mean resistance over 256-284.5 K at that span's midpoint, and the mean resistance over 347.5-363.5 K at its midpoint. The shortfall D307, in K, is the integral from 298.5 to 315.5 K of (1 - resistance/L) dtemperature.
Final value -2.4 K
